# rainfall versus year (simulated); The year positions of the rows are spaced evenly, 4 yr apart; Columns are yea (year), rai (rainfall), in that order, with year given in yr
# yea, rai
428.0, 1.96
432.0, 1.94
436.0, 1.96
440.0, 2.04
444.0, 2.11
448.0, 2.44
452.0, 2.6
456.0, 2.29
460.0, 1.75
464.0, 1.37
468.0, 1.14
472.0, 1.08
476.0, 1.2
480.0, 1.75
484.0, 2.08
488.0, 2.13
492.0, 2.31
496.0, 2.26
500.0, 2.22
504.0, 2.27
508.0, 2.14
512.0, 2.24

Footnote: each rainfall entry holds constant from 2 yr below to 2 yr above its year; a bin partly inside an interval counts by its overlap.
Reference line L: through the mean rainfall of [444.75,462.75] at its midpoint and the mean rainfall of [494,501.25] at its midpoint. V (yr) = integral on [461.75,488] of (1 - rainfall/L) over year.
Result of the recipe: 8.70 yr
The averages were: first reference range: 2.22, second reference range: 2.24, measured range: 1.49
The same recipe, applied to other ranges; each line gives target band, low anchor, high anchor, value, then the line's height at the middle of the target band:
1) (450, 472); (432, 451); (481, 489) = 3.6 yr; 2.1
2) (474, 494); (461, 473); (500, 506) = -1.7 yr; 1.73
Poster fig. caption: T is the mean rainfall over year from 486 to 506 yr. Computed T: 2.24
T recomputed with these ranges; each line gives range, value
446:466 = 2.09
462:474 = 1.2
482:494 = 2.17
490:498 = 2.29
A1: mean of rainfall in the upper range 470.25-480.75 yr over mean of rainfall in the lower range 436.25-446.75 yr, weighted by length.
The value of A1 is 0.63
